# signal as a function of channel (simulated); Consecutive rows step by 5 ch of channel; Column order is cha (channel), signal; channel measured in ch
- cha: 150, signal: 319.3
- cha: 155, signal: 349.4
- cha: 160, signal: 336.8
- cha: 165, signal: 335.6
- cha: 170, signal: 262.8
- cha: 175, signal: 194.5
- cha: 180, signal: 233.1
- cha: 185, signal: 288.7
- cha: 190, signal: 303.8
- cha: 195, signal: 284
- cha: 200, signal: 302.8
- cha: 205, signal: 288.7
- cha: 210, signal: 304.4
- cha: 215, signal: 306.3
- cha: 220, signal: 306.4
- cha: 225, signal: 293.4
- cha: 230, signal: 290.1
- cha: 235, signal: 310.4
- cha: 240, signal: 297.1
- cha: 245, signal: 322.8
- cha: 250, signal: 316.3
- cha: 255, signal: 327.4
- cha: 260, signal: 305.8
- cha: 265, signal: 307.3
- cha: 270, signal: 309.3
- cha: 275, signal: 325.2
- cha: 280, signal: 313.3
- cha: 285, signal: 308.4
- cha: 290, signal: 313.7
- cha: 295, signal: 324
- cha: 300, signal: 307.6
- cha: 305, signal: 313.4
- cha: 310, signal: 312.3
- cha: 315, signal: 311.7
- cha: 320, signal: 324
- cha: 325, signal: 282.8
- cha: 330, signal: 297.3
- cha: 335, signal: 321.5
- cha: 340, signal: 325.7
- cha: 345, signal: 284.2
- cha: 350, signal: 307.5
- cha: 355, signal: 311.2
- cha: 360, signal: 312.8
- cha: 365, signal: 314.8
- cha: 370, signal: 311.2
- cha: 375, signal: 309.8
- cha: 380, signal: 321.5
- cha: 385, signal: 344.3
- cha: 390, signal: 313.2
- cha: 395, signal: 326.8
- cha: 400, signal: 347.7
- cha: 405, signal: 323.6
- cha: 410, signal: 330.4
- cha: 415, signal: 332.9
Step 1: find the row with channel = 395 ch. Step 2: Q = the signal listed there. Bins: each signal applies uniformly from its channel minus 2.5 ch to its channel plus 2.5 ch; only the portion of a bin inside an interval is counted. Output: 326.8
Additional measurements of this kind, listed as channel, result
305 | 313.4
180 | 233.1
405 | 323.6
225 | 293.4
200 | 302.8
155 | 349.4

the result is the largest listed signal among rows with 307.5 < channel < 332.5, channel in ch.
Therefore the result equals 324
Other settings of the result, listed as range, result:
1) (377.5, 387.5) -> 344.3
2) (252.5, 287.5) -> 327.4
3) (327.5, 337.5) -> 321.5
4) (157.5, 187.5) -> 336.8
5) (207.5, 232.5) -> 306.4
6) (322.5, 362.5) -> 325.7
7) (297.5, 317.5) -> 313.4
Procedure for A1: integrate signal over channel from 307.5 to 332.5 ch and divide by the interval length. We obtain 306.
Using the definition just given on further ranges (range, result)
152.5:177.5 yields 296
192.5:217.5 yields 297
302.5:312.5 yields 313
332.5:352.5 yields 310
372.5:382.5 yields 316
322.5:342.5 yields 307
